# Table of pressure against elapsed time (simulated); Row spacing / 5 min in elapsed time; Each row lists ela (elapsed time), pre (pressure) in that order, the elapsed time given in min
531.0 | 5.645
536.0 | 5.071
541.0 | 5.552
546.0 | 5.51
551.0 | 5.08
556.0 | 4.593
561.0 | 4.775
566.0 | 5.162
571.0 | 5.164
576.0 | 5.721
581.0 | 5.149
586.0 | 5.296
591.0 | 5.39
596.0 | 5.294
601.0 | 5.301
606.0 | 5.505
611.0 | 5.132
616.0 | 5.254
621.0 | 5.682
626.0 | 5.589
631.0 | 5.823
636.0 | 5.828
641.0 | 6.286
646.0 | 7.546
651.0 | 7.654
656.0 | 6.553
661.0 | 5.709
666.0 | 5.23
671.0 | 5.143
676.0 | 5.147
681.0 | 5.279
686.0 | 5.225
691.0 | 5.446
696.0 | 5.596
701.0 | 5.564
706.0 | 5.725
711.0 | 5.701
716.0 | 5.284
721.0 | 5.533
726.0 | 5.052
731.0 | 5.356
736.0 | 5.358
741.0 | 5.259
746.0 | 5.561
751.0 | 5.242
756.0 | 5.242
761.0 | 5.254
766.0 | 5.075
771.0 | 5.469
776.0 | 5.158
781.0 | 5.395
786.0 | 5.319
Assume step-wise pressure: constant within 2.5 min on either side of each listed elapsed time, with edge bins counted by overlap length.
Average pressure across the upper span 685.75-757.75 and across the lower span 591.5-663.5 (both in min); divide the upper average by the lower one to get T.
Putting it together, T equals 0.91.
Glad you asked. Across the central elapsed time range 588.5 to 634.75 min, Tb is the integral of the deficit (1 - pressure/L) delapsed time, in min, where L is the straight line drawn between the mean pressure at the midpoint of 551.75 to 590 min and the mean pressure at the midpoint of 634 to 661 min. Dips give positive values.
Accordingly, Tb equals 3.9 min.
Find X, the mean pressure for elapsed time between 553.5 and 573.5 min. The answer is 4.92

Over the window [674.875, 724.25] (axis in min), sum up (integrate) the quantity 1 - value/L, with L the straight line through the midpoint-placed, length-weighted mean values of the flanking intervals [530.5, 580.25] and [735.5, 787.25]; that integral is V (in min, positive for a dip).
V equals -1.7 min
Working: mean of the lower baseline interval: 5.21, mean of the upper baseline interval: 5.3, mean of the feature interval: 5.45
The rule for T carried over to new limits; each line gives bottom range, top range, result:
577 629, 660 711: 1.01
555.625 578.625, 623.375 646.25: 1.19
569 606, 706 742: 1.01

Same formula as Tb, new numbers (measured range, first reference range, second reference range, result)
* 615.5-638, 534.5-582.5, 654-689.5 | -1.3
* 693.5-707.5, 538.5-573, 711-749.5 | -0.8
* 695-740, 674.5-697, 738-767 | -1.2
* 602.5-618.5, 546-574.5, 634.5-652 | 2.1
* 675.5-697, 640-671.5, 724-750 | 2.3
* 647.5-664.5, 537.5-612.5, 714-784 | -4.3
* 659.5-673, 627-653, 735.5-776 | 2.0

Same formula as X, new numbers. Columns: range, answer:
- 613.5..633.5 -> 5.59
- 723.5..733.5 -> 5.2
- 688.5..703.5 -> 5.54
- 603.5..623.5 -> 5.39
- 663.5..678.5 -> 5.17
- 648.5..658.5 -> 7.1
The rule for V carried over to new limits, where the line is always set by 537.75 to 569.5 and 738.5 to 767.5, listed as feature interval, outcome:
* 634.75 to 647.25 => -3.2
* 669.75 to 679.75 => 0.1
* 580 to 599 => -0.6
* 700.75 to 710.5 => -0.8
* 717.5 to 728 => -0.1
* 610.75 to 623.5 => -0.6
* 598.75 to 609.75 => -0.5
